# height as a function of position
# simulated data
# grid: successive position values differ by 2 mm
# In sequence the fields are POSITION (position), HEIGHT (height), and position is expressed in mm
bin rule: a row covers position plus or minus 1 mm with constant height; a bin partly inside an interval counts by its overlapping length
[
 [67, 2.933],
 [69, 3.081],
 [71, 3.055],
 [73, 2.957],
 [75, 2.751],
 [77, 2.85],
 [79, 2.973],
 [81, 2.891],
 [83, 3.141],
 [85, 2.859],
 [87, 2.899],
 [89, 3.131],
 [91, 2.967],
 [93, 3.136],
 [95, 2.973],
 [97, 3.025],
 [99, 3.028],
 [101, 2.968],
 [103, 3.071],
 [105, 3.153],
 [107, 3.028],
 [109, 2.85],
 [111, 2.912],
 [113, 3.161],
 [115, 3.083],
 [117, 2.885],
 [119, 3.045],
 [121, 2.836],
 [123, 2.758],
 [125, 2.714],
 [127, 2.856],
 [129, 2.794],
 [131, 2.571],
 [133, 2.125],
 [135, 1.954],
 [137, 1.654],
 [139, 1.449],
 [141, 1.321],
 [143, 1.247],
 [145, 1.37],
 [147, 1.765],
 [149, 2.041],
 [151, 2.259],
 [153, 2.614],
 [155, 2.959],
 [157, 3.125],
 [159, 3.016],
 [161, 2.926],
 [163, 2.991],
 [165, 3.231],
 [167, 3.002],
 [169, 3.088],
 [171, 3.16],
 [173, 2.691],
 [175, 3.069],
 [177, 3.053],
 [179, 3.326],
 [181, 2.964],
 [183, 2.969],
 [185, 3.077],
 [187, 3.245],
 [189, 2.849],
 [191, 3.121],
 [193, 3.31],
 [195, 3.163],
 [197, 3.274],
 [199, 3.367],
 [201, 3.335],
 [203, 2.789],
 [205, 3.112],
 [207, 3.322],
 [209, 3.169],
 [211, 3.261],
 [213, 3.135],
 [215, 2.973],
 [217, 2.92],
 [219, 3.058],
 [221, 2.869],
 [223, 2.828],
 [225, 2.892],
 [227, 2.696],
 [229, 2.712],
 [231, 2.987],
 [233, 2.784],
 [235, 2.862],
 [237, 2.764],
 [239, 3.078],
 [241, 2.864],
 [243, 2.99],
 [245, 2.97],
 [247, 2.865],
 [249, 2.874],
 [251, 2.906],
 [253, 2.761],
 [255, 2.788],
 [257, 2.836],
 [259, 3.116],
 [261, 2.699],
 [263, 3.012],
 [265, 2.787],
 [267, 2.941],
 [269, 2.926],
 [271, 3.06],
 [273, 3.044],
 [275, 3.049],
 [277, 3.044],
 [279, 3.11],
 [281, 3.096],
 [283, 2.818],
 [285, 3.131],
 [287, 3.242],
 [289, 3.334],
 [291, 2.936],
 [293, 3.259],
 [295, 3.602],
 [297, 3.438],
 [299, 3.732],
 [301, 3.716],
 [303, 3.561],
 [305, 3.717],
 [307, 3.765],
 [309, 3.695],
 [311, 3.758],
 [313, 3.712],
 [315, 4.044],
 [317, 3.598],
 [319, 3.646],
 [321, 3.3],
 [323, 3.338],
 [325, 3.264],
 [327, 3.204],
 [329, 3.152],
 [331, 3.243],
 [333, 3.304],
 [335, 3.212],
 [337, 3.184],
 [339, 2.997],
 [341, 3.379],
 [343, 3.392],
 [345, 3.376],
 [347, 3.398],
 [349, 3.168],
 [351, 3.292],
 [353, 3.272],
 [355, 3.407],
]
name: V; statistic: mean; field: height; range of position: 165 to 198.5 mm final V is 3.09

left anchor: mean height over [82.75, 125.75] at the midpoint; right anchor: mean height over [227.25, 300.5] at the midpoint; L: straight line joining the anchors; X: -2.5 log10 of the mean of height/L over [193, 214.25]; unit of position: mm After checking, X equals -0.07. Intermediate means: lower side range 2.98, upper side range 3.01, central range 3.2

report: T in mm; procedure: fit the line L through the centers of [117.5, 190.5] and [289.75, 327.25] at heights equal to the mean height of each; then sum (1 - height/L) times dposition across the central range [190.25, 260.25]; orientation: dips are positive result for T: 1.1 mm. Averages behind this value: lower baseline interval 2.62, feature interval 2.99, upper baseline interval 3.55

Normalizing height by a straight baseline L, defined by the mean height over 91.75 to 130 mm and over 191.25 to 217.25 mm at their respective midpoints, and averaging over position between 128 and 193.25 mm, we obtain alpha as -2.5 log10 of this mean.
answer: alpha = 0.18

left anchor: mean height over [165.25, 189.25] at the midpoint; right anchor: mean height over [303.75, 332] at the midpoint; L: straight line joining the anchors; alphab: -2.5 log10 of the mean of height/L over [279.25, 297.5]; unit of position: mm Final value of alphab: 0.08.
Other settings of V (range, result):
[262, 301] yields 3.15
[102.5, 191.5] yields 2.69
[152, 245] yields 3.02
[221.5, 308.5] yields 3.06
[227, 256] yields 2.87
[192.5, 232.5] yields 3.05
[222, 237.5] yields 2.82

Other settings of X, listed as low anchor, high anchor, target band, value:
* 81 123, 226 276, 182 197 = -0.06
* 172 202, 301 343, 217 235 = 0.13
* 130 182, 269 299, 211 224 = -0.06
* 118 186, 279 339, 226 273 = 0.08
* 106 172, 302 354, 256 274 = 0.07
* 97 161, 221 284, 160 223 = -0.13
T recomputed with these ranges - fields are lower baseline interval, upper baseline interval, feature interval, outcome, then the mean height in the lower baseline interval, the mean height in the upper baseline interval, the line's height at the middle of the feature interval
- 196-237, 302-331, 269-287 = 1.56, 3.01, 3.54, 3.34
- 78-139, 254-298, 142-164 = 3.78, 2.83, 3.06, 2.89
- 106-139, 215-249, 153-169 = -1.58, 2.66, 2.89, 2.74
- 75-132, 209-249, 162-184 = -0.86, 2.95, 2.93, 2.93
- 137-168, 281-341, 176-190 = -2.93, 2.33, 3.4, 2.54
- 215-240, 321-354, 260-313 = -2.93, 2.87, 3.26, 3.08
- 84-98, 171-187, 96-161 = 9.91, 3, 3.04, 3.02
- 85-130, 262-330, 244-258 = 1.65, 2.96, 3.32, 3.24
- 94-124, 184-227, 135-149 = 6.85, 2.99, 3.09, 3.02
